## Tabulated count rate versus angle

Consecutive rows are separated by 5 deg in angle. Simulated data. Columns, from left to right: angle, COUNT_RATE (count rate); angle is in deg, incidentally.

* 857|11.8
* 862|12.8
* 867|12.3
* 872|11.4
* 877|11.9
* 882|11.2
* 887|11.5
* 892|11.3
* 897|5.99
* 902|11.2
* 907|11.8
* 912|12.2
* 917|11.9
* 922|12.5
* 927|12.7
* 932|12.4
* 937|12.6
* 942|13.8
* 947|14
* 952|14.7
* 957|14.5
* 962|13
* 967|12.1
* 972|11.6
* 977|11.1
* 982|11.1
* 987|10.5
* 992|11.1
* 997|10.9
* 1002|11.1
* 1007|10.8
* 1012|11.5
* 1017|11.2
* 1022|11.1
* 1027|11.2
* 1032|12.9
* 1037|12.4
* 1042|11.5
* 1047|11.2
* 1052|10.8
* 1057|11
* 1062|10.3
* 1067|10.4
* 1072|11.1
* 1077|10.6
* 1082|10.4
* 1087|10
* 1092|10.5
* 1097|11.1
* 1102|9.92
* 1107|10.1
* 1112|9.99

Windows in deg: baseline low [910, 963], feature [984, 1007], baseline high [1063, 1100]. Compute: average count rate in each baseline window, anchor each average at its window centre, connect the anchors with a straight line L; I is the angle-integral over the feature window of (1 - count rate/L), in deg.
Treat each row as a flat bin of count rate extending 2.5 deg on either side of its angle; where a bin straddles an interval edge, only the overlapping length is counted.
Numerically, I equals 2.26 deg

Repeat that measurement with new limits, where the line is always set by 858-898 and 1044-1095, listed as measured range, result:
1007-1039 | -2.49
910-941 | -3.75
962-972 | -1.11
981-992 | 0.09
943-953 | -2.88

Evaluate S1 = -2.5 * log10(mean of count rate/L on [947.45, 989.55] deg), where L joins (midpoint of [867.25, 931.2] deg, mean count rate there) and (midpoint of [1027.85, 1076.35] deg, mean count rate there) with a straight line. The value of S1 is -0.100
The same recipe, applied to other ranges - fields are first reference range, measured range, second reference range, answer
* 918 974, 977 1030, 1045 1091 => 0.08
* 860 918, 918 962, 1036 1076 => -0.19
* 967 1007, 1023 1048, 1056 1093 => -0.10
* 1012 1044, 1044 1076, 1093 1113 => 0.03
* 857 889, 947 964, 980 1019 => -0.24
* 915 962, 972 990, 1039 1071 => 0.13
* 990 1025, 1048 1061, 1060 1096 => -0.02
